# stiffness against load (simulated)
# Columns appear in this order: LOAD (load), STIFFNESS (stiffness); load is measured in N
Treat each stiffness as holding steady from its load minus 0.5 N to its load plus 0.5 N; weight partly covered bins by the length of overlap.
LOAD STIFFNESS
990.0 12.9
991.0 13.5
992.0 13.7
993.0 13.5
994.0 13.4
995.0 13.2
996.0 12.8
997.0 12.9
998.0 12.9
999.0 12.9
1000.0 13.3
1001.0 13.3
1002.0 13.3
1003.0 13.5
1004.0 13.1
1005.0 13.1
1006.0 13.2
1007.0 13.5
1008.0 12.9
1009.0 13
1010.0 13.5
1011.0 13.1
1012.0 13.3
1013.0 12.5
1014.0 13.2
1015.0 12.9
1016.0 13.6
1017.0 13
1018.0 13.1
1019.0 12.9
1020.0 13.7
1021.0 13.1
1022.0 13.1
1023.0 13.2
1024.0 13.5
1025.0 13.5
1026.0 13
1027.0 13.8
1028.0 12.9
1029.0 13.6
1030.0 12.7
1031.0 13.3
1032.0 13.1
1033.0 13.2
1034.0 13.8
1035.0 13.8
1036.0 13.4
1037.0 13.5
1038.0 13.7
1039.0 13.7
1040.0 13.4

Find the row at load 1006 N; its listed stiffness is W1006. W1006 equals 13.2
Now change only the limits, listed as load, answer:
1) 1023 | 13.2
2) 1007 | 13.5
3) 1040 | 13.4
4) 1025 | 13.5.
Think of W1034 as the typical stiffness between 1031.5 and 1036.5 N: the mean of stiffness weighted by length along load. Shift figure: 13.5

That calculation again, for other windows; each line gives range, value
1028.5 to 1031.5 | 13.2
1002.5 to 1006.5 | 13.2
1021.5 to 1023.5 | 13.1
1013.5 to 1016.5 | 13.2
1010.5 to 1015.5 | 13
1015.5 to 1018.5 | 13.2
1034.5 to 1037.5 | 13.6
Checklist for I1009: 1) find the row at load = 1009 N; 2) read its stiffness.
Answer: 13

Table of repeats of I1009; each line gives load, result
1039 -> 13.7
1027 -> 13.8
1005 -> 13.1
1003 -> 13.5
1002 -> 13.3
